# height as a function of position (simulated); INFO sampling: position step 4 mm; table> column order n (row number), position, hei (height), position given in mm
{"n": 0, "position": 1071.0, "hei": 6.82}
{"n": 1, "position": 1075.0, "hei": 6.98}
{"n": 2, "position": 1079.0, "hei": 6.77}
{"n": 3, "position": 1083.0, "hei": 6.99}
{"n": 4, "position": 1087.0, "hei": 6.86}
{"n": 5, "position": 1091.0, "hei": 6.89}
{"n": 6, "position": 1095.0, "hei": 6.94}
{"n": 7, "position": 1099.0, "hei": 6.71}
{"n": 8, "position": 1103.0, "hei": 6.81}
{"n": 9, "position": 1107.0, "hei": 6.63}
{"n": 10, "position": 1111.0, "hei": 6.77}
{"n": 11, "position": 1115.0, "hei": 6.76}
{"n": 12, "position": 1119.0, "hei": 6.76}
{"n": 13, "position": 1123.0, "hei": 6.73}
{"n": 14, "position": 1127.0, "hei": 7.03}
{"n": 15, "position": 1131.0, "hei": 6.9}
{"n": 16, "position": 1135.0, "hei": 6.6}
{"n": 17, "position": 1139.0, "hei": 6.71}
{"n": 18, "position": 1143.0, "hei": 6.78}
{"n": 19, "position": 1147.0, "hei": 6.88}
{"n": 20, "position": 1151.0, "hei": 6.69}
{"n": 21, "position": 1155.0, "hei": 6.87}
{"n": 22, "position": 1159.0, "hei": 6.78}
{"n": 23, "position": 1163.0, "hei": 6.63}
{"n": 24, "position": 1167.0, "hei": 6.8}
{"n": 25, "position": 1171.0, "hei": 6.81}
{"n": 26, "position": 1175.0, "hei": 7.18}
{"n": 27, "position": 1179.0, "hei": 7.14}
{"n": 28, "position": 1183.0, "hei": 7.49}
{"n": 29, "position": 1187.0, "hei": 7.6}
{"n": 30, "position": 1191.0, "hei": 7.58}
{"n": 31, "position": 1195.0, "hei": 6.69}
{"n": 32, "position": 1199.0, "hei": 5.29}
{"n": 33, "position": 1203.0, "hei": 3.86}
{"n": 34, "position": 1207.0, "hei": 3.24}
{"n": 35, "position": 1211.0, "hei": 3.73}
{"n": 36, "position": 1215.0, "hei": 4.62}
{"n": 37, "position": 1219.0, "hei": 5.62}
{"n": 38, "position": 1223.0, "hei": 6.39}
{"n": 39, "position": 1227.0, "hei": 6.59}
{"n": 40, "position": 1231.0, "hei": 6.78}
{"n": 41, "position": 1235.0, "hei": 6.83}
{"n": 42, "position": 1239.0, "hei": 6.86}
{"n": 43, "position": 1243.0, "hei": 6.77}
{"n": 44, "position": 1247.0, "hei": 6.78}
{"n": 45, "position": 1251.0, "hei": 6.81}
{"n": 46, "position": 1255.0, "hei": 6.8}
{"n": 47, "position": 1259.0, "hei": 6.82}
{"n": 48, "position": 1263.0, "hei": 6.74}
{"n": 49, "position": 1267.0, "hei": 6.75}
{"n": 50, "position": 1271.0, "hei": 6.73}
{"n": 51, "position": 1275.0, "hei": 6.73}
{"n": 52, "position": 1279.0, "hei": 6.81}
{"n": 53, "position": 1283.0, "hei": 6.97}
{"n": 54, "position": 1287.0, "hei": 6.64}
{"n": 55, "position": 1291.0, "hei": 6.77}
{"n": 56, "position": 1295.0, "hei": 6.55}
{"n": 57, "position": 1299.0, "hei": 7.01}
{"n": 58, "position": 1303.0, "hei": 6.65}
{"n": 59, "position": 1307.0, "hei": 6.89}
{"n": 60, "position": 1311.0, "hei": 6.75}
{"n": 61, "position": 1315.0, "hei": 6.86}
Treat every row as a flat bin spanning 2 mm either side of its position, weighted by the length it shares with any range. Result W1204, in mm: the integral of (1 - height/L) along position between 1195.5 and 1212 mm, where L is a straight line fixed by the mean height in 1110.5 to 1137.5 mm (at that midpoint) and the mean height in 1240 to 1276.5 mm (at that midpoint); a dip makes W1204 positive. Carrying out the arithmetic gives 6.1 mm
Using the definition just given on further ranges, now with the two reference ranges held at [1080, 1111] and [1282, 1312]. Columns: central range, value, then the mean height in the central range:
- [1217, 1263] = 1.0 mm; 6.65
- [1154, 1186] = -0.8 mm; 6.99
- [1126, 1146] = 0.1 mm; 6.8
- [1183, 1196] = -1.1 mm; 7.37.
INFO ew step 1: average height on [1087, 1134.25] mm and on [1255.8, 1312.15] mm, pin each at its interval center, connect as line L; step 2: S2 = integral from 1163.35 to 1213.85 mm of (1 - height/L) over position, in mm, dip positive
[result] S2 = 5.1 mm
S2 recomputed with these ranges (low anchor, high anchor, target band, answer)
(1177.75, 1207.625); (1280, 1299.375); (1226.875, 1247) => -0.98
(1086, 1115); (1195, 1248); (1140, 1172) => -2.56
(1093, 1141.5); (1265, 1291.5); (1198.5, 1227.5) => 8.40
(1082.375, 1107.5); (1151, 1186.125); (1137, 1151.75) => 0.33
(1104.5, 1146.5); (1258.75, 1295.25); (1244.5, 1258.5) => -0.08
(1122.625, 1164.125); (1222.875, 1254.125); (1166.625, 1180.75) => -0.47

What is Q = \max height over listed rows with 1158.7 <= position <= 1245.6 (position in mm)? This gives 7.6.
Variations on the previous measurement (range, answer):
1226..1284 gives 6.97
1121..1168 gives 7.03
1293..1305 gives 7.01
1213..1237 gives 6.83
